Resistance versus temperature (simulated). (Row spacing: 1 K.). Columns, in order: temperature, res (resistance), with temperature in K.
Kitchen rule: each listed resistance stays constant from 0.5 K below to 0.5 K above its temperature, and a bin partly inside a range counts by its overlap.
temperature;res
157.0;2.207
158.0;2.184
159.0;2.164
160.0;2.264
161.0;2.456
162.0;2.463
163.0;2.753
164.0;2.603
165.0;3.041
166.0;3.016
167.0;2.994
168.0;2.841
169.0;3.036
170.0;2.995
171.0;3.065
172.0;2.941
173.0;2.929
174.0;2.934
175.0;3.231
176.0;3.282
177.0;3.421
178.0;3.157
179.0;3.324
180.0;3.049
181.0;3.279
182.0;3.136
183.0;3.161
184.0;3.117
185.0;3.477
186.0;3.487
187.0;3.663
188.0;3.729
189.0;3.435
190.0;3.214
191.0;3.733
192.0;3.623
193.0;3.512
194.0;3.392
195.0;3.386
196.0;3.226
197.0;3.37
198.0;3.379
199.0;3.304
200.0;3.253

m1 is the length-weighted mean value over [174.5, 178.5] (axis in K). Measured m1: 3.27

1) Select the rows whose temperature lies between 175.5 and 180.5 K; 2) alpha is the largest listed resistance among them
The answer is 3.421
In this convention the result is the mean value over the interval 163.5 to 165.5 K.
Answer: 2.82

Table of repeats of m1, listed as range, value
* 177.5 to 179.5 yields 3.24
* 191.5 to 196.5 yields 3.43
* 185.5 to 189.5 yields 3.58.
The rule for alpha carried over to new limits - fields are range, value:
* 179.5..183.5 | 3.279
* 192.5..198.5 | 3.512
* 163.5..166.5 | 3.041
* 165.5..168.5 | 3.016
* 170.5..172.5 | 3.065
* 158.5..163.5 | 2.753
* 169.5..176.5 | 3.282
